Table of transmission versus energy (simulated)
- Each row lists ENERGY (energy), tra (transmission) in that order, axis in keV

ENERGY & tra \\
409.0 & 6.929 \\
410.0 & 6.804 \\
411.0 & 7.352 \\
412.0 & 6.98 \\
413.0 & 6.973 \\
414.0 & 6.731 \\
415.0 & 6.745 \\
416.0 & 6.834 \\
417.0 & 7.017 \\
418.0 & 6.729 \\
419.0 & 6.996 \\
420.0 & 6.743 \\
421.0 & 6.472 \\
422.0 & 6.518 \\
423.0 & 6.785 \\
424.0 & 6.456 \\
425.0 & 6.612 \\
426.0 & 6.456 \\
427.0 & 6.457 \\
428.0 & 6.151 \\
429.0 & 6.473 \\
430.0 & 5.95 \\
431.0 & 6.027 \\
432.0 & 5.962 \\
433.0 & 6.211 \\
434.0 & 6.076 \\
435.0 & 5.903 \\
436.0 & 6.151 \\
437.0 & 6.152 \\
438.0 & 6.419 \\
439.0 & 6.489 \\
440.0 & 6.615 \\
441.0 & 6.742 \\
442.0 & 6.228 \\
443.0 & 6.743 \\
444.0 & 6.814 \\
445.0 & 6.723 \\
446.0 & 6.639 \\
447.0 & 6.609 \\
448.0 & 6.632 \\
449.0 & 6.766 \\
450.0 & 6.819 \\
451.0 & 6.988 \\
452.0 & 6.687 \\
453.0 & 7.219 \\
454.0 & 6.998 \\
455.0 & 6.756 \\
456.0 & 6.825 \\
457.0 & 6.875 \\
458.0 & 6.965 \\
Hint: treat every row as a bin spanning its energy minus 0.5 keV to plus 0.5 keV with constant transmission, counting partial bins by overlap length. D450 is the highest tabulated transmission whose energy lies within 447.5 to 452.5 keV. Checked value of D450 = 6.988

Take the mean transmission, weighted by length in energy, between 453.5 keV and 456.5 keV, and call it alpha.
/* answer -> 6.86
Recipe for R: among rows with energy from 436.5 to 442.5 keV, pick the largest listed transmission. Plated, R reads 6.742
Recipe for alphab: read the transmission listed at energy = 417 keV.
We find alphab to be 7.017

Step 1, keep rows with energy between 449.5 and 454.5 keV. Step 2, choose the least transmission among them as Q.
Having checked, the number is 6.687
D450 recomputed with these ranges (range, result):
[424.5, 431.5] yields 6.612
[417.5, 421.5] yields 6.996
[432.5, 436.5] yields 6.211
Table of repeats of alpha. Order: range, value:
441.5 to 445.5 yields 6.63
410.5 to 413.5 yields 7.1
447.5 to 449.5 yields 6.7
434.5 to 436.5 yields 6.03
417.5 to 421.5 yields 6.74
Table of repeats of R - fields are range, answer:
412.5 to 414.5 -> 6.973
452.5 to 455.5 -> 7.219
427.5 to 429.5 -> 6.473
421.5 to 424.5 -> 6.785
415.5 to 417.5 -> 7.017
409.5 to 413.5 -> 7.352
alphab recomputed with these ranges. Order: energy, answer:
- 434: 6.076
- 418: 6.729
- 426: 6.456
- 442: 6.228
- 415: 6.745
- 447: 6.609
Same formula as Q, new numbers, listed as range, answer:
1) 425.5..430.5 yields 5.95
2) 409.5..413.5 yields 6.804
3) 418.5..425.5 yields 6.456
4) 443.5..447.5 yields 6.609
